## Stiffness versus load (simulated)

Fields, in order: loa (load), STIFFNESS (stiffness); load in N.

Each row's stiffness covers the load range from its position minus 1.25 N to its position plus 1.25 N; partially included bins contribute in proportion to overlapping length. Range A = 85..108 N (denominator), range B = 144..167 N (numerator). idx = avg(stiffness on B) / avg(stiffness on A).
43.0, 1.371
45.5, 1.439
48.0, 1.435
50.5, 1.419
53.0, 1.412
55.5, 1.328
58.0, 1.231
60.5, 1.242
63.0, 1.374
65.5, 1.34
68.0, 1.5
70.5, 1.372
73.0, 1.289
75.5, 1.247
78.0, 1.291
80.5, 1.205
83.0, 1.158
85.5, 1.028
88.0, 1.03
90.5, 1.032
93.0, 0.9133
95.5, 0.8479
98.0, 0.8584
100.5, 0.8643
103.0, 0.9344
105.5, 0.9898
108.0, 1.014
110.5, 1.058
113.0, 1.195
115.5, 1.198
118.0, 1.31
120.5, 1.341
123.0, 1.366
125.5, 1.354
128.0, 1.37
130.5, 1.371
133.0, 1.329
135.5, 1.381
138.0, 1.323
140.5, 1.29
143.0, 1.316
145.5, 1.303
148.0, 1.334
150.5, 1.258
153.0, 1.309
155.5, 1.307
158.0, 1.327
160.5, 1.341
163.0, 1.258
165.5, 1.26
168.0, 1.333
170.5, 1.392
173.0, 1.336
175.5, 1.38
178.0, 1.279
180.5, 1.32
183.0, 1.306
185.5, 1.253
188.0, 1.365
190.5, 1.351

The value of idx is 1.38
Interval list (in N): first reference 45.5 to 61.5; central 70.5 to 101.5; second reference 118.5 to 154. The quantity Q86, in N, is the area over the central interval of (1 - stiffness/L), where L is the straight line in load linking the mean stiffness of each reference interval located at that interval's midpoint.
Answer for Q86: 6.2 N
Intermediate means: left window 1.35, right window 1.33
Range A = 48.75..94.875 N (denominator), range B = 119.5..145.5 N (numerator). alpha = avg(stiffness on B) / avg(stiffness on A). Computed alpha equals 1.1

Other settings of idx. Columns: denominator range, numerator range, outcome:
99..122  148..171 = 1.19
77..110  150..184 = 1.30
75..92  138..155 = 1.15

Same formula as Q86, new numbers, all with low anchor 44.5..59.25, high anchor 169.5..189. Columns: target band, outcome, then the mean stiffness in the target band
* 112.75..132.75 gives 0.4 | 1.32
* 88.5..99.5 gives 3.6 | 0.92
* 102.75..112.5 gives 2.4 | 1.02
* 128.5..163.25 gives 0.5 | 1.32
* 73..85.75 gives 1.5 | 1.21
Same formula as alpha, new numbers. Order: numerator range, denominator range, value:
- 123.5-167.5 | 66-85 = 1.03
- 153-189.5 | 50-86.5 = 1.02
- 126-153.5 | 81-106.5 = 1.36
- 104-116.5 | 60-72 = 0.79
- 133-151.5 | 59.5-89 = 1.05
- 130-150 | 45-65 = 0.98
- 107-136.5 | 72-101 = 1.20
